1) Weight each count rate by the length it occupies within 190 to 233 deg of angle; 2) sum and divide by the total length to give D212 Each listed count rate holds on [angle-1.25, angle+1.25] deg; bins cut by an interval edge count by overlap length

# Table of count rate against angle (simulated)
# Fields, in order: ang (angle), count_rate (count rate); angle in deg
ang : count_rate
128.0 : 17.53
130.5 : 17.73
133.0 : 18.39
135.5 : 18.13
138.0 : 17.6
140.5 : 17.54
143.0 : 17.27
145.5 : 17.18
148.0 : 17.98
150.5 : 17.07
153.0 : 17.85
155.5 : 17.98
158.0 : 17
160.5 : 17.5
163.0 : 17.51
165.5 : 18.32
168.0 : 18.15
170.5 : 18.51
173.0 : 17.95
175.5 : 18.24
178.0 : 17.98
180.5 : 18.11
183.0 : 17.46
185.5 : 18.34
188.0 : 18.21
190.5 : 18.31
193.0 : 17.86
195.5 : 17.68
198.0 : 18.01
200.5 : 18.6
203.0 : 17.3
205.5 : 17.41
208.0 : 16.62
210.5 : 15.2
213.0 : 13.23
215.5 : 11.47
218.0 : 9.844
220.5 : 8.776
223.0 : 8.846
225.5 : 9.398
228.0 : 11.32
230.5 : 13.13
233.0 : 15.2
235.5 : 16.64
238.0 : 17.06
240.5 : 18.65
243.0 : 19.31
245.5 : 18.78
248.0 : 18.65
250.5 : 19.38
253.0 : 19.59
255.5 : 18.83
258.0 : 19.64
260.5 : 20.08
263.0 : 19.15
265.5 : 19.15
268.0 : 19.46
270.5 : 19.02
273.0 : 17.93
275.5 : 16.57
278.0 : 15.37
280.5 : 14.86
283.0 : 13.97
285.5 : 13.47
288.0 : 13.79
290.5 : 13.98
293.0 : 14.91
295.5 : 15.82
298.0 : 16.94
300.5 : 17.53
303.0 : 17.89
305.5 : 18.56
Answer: 14.3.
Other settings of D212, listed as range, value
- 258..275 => 19.1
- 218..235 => 11.3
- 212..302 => 15.8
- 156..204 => 18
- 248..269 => 19.4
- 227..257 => 17.3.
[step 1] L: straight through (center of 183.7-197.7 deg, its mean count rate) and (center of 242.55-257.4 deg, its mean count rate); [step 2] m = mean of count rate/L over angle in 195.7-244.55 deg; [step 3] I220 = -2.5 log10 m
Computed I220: 0.26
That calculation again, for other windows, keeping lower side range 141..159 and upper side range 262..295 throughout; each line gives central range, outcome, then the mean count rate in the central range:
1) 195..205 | -0.05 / 17.9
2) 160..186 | -0.05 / 18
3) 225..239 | 0.19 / 14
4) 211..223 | 0.47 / 10.9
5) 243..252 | -0.15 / 19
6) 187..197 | -0.06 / 18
